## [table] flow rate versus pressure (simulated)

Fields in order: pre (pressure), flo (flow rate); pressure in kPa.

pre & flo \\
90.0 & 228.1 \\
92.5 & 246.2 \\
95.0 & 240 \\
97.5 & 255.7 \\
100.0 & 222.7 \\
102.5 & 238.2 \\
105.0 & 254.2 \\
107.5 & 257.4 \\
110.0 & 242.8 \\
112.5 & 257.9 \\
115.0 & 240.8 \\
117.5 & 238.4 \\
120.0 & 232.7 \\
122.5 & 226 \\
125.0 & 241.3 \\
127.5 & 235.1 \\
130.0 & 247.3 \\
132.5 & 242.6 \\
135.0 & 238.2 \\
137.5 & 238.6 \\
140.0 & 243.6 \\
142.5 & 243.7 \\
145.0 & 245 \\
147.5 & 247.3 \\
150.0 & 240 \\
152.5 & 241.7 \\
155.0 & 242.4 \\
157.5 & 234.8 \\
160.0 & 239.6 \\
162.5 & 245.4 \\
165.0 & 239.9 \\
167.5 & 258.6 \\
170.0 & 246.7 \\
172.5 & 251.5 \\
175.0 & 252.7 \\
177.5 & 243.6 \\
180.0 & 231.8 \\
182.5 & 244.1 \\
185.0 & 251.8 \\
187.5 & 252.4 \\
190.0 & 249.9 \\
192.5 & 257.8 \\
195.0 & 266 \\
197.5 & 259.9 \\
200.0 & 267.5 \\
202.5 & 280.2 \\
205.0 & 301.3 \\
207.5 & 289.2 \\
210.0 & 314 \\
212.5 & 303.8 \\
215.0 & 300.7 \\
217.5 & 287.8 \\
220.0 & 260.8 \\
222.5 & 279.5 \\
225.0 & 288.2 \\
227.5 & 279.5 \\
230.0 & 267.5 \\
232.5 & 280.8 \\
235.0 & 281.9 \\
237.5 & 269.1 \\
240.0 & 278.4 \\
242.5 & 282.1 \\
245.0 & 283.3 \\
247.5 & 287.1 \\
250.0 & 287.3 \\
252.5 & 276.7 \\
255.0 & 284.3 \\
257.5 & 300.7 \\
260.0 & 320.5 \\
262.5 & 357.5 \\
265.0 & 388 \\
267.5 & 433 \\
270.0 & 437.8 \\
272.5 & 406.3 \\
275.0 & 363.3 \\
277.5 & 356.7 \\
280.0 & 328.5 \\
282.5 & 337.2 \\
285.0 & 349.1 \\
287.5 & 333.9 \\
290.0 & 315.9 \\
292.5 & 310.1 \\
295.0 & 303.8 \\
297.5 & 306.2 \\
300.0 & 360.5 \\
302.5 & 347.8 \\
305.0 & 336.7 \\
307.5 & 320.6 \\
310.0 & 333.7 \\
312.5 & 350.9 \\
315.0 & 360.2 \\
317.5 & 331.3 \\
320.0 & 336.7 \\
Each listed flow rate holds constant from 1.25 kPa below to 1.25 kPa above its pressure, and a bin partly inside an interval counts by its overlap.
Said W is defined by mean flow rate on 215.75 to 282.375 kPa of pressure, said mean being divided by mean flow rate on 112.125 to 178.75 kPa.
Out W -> 1.3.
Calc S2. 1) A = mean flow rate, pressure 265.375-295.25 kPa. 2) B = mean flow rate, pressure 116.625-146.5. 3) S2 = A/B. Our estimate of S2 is 1.50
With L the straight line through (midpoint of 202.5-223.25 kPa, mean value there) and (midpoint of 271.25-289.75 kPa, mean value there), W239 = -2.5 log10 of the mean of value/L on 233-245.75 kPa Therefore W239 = 0.13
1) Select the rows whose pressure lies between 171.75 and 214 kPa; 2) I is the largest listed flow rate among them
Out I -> 314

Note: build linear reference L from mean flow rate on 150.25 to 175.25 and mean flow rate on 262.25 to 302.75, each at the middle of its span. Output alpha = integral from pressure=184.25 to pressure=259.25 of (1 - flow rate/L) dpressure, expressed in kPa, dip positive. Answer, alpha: 4.8 kPa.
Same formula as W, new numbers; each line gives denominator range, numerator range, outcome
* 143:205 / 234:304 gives 1.31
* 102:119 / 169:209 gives 1.05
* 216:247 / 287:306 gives 1.17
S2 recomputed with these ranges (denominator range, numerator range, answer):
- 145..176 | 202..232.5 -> 1.17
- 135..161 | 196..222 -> 1.18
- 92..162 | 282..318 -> 1.38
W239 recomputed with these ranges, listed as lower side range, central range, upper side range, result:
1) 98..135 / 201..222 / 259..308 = 0.05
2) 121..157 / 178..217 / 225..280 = 0.04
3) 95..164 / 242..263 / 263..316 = 0.11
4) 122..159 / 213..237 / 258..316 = 0.08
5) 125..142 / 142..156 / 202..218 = 0.04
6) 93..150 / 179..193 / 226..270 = 0.11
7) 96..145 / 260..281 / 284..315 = -0.20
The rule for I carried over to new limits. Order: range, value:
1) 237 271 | 437.8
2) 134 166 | 247.3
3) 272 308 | 406.3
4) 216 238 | 288.2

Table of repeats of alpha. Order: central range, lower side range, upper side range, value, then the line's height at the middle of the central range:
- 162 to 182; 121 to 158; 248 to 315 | 1.3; 263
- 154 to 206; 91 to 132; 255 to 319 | 5.5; 283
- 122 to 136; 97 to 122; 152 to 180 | 0.3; 244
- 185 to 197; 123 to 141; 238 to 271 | 1.0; 280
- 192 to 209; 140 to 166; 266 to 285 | 1.1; 295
